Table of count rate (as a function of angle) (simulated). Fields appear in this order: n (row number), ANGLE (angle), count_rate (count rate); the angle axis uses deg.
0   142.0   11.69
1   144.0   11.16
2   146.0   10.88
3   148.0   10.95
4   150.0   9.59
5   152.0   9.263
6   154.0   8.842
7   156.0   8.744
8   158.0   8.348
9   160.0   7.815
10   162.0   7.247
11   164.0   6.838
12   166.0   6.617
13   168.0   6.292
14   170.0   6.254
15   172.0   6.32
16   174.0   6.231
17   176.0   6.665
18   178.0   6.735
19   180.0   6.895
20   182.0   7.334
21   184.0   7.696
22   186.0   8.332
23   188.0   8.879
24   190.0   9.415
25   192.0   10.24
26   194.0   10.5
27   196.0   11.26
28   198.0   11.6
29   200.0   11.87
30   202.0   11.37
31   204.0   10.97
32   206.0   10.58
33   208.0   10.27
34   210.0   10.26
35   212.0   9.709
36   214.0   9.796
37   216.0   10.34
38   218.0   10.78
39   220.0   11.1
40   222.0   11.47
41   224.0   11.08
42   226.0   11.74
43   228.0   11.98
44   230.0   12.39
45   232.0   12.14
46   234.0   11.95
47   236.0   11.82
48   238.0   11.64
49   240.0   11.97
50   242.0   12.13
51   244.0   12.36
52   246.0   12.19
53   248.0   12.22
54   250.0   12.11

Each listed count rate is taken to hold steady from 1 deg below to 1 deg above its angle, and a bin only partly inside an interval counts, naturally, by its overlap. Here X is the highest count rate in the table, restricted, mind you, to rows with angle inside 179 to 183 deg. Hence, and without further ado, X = 7.334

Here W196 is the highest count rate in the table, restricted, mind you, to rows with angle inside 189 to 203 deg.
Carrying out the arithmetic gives 11.87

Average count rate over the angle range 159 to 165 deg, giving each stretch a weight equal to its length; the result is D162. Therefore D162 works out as 7.3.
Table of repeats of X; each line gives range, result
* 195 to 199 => 11.6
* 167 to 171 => 6.292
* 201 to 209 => 11.37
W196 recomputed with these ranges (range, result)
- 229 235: 12.39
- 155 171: 8.744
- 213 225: 11.47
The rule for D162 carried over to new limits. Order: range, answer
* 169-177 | 6.37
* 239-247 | 12.2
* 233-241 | 11.8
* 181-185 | 7.51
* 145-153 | 10.2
